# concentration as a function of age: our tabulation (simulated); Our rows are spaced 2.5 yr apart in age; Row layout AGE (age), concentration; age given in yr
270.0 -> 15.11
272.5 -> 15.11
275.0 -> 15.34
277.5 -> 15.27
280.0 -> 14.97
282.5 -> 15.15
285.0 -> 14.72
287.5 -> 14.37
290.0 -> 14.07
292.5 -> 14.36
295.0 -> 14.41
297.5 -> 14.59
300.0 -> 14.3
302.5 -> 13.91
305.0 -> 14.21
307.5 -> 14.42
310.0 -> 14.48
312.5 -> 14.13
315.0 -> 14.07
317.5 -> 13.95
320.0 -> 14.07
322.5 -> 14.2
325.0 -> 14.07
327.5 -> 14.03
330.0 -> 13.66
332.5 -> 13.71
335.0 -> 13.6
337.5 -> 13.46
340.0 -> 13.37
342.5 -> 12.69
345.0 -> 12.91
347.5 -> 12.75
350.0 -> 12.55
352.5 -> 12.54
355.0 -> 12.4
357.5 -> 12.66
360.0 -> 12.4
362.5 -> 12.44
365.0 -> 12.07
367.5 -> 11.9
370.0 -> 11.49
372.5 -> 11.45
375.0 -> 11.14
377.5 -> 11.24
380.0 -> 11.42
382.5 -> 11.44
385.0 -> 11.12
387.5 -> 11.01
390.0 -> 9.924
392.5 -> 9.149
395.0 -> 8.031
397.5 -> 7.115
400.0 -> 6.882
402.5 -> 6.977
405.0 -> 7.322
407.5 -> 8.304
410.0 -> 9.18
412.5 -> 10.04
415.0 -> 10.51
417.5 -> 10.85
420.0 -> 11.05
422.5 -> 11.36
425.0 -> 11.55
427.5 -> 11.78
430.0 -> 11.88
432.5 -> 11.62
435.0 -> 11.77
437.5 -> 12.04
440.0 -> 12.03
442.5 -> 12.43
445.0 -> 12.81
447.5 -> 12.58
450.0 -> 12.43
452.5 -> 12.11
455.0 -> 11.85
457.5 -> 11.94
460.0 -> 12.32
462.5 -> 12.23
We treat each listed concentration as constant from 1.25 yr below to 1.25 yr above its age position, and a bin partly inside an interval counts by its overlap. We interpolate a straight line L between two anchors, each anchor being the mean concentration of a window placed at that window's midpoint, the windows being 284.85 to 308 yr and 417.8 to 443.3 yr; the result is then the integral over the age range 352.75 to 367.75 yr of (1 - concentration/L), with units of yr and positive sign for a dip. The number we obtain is 0.83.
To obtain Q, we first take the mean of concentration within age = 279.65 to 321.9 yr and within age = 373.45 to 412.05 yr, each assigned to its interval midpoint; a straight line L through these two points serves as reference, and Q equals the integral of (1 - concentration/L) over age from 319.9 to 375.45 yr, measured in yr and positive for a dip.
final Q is -4.9 yr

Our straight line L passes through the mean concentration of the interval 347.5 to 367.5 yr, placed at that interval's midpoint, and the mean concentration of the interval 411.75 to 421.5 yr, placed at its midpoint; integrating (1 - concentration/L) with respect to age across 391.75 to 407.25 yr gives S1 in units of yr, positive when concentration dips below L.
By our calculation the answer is 5.0 yr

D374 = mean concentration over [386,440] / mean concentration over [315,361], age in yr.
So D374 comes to 0.75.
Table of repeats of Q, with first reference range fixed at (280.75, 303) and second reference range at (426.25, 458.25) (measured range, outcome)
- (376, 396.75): 4.2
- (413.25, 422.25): 1.2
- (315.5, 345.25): 0.4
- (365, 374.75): 1.2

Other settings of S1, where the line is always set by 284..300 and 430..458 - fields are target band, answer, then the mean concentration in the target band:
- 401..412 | 4.01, 8.06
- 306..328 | -0.20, 14.2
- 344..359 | 0.99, 12.6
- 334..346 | 0.43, 13.2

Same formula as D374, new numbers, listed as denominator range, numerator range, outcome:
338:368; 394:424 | 0.71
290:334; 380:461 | 0.75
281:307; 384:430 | 0.67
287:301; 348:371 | 0.86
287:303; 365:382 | 0.80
